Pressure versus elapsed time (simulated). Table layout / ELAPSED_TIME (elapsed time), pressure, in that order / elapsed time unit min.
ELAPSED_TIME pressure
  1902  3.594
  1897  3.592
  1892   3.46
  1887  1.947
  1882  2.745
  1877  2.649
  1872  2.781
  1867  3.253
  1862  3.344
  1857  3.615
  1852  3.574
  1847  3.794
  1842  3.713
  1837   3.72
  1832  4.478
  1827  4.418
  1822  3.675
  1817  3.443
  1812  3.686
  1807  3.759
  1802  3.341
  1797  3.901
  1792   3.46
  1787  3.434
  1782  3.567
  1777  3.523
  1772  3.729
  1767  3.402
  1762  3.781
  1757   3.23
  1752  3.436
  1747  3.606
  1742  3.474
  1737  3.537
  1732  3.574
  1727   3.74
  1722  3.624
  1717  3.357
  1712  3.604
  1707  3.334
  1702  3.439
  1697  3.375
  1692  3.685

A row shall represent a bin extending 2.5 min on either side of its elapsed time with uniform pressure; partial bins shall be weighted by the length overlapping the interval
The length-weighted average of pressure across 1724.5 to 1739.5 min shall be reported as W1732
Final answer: 3.62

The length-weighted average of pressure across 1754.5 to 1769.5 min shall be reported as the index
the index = 3.47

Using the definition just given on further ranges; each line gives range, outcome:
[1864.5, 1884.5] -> 2.86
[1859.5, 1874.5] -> 3.13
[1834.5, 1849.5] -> 3.74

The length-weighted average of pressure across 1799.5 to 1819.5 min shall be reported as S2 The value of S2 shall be 3.56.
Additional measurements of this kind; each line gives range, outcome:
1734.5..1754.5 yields 3.51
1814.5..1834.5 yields 4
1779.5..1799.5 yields 3.59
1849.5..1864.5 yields 3.51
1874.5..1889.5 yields 2.45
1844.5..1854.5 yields 3.68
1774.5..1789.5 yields 3.51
